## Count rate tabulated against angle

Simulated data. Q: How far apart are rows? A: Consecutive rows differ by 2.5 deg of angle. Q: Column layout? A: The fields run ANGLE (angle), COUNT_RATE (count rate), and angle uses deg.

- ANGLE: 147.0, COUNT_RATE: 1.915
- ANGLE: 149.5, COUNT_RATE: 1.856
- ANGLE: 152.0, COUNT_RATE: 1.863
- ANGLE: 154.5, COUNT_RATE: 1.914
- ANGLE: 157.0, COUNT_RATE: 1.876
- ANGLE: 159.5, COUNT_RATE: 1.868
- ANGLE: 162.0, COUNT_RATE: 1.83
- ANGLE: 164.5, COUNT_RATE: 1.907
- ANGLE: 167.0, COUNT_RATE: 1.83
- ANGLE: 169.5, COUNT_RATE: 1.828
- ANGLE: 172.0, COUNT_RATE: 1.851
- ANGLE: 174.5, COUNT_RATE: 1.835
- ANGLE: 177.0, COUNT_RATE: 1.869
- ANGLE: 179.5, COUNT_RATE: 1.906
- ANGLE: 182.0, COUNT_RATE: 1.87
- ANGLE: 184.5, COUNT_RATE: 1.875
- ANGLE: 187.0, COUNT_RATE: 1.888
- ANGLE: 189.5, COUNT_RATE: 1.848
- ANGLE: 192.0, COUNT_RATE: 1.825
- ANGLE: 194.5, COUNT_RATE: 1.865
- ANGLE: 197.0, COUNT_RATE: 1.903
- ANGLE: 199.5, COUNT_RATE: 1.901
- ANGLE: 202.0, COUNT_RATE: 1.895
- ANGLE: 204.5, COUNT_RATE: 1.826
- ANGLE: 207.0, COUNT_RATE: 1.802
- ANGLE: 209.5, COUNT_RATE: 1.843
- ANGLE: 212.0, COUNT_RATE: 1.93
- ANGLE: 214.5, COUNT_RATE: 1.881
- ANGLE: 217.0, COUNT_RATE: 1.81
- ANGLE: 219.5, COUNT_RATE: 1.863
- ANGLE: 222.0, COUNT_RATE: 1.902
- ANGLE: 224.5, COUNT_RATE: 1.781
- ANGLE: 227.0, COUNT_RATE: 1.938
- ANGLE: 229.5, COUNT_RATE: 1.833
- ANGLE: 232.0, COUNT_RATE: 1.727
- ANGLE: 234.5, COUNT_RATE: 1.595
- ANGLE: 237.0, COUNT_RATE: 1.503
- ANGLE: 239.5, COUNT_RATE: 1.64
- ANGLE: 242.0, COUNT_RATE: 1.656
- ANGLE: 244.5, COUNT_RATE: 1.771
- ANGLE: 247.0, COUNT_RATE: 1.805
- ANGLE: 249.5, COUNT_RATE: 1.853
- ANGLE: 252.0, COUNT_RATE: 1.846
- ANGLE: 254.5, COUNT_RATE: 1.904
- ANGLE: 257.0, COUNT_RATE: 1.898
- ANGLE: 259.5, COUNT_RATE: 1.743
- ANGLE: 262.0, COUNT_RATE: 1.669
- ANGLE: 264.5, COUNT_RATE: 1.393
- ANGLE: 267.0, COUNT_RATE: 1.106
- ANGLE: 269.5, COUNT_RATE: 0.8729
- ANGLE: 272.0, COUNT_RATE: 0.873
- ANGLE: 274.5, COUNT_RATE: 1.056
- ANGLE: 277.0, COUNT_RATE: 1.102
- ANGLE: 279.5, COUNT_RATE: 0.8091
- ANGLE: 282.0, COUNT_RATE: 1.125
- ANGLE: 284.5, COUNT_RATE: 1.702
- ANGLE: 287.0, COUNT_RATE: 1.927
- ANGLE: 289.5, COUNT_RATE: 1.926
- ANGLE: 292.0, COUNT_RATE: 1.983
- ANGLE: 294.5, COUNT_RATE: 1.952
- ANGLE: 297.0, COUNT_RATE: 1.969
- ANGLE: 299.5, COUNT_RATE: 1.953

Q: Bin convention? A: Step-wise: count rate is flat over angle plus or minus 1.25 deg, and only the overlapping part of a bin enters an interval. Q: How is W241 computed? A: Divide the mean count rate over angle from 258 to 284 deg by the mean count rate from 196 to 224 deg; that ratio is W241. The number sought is 0.6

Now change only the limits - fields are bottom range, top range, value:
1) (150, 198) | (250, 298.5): 0.82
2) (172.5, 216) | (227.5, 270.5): 0.88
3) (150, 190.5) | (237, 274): 0.84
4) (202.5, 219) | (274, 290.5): 0.75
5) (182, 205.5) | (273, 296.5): 0.81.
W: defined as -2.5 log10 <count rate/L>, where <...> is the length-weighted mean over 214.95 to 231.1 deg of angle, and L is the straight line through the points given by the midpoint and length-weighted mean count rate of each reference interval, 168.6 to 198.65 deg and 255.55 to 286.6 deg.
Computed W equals -0.15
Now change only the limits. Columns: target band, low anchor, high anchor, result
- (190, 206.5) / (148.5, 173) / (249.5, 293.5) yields -0.08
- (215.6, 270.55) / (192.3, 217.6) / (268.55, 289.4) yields -0.10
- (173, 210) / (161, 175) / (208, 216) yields 0.00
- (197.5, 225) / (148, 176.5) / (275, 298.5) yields -0.06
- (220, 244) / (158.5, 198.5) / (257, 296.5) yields -0.07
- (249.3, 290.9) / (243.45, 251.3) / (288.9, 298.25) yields 0.28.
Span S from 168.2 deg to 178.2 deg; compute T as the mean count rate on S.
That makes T 1.85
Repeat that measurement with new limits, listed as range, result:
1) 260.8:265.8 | 1.53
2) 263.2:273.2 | 1.07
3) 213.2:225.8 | 1.85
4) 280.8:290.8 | 1.67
